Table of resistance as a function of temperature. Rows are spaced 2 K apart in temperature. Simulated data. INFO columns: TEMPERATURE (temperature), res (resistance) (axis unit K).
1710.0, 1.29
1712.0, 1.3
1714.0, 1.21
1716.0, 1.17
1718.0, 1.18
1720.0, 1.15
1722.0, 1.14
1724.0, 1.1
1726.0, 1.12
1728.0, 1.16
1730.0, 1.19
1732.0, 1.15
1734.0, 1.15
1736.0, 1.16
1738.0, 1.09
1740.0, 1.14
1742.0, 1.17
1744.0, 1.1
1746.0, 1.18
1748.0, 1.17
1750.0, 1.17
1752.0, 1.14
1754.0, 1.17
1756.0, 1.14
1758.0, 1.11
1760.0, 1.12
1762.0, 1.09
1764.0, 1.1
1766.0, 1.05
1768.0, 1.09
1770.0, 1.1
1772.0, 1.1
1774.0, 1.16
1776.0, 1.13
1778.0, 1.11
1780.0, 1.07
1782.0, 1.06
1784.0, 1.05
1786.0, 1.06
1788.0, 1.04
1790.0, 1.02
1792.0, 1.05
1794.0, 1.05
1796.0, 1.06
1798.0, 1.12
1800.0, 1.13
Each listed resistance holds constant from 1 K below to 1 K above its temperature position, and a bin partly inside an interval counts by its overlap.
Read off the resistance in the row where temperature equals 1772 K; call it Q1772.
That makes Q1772 1.1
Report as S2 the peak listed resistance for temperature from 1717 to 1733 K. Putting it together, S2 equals 1.19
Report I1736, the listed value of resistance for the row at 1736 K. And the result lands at 1.16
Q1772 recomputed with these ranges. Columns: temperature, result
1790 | 1.02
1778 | 1.11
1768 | 1.09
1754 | 1.17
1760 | 1.12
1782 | 1.06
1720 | 1.15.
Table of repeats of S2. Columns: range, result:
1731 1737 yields 1.16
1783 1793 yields 1.06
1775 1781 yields 1.13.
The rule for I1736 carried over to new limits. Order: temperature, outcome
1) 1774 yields 1.16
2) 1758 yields 1.11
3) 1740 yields 1.14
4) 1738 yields 1.09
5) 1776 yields 1.13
